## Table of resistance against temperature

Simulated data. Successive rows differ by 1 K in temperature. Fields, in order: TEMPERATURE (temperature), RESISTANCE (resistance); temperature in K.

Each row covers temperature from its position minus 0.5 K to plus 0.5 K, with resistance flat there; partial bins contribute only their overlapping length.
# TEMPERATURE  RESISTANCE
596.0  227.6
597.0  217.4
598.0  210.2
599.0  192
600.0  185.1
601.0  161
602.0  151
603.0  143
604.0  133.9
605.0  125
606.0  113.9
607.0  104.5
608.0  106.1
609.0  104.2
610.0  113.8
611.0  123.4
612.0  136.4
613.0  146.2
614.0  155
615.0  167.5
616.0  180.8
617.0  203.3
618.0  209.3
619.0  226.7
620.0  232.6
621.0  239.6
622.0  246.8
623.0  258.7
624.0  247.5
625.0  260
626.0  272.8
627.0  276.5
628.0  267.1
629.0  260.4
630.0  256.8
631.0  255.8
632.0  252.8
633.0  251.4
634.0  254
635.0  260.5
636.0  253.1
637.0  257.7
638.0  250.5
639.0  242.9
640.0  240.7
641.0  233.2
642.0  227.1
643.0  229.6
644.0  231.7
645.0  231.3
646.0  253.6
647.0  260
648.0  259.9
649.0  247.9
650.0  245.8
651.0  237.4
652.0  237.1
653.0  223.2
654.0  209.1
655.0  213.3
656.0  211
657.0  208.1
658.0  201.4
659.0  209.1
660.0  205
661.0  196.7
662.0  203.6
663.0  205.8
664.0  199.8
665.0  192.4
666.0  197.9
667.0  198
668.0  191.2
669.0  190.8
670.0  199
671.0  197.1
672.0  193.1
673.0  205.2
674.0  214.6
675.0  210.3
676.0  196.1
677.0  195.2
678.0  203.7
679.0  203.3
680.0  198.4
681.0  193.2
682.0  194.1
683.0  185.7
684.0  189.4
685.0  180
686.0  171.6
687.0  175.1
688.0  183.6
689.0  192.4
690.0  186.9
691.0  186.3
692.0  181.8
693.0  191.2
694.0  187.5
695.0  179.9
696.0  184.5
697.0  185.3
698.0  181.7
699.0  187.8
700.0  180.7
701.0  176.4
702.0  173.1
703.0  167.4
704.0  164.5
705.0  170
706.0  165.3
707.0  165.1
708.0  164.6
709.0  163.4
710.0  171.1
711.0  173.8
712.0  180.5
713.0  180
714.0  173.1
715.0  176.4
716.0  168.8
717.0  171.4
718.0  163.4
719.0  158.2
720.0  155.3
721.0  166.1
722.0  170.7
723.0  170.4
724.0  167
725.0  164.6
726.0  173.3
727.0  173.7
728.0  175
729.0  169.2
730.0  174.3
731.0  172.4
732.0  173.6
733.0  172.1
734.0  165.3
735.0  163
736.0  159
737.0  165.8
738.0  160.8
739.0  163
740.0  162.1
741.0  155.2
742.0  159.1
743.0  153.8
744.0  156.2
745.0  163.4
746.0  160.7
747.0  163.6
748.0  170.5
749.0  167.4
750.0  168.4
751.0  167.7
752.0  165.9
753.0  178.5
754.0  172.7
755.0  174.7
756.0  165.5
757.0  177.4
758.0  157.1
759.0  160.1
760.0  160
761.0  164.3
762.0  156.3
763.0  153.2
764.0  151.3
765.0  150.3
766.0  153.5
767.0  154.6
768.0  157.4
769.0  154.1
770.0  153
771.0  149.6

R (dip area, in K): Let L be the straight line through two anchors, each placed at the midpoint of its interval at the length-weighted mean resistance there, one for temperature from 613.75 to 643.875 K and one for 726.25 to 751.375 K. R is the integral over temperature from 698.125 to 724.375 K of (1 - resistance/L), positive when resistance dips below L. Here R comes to 1.95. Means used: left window 240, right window 165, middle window 170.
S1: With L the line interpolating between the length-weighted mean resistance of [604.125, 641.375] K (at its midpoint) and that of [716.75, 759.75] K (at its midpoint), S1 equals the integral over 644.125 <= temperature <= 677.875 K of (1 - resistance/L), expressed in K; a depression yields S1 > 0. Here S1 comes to -3.1 K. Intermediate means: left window 210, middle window 213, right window 166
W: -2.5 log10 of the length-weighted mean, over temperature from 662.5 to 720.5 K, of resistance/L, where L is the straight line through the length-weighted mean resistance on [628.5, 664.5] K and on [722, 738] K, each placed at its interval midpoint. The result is 0.08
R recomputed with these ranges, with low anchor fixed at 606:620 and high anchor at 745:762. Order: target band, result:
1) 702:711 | -0.3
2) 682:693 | -1.6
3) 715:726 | -0.2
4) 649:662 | -4.9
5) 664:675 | -2.7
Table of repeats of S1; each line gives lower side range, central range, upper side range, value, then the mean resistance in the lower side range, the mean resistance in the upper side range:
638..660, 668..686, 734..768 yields 1.36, 231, 162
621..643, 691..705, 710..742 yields 0.97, 253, 168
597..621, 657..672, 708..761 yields -3.28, 161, 167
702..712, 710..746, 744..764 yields -0.06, 168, 165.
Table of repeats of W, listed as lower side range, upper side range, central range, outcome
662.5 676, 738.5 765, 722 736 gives 0.02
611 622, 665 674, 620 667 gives -0.22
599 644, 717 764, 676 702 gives -0.03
